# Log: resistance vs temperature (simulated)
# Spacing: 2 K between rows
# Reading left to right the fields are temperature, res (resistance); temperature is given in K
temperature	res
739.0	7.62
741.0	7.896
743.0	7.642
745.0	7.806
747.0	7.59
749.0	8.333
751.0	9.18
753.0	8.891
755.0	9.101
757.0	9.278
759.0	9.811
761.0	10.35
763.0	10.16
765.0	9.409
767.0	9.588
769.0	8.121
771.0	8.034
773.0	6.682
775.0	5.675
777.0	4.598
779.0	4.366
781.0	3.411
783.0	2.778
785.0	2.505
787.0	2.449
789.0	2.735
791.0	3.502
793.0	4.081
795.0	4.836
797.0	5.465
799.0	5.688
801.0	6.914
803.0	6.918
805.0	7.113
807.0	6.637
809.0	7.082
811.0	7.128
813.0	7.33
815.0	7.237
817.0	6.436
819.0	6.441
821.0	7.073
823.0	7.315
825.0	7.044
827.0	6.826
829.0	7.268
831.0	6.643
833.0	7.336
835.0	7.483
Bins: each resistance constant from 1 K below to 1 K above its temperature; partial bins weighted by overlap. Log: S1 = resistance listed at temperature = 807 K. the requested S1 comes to 6.637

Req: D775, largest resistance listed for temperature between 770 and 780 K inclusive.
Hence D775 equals 8.034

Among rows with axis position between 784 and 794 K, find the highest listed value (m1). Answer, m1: 4.081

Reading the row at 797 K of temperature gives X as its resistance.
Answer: 5.465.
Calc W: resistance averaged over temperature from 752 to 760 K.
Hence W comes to 9.27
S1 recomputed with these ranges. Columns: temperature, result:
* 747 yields 7.59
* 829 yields 7.268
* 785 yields 2.505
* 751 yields 9.18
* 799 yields 5.688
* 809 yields 7.082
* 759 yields 9.811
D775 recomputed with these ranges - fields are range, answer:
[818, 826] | 7.315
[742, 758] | 9.278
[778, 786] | 4.366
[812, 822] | 7.33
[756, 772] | 10.35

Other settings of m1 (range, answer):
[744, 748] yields 7.806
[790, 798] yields 5.465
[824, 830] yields 7.268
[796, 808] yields 7.113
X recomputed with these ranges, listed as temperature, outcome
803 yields 6.918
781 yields 3.411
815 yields 7.237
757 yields 9.278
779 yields 4.366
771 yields 8.034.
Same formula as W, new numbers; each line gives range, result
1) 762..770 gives 9.32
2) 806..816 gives 7.08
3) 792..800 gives 5.02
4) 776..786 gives 3.53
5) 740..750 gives 7.85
